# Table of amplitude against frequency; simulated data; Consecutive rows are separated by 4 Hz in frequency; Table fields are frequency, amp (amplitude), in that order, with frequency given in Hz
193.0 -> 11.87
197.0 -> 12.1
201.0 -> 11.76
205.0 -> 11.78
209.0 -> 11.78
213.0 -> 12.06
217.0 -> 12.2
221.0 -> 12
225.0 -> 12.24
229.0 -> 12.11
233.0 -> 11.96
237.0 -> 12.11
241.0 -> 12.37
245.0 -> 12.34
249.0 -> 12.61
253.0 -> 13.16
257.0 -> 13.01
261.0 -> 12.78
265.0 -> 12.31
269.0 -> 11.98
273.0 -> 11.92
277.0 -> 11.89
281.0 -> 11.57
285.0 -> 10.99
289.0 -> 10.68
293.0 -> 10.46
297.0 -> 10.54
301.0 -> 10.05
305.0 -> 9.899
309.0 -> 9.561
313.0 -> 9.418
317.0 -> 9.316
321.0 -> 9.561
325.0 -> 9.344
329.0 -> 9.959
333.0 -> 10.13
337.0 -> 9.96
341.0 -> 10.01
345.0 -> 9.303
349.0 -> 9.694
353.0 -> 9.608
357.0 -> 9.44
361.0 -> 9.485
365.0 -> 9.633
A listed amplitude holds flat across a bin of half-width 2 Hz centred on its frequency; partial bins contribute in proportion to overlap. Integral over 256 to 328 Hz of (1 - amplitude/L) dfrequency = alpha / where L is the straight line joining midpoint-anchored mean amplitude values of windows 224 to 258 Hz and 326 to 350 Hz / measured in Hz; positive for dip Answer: 1.8 Hz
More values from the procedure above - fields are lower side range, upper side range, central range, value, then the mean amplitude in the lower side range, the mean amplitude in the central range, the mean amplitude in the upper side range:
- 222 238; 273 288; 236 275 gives -2.2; 12.1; 12.5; 11.5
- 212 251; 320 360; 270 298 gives -0.5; 12.2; 11.2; 9.7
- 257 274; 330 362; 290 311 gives 2.0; 12.4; 10.1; 9.72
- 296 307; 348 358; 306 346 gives 0.8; 10.1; 9.67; 9.58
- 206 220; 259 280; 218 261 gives -1.2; 12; 12.4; 12.1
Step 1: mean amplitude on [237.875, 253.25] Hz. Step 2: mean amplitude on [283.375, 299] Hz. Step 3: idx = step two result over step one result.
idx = 0.85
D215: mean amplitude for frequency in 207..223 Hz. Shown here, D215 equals 12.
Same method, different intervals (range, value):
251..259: 13.1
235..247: 12.3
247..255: 12.9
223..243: 12.2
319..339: 9.79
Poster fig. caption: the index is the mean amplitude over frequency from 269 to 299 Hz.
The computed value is 11.2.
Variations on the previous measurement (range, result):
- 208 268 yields 12.3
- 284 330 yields 9.96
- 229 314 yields 11.5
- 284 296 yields 10.7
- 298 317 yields 9.73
